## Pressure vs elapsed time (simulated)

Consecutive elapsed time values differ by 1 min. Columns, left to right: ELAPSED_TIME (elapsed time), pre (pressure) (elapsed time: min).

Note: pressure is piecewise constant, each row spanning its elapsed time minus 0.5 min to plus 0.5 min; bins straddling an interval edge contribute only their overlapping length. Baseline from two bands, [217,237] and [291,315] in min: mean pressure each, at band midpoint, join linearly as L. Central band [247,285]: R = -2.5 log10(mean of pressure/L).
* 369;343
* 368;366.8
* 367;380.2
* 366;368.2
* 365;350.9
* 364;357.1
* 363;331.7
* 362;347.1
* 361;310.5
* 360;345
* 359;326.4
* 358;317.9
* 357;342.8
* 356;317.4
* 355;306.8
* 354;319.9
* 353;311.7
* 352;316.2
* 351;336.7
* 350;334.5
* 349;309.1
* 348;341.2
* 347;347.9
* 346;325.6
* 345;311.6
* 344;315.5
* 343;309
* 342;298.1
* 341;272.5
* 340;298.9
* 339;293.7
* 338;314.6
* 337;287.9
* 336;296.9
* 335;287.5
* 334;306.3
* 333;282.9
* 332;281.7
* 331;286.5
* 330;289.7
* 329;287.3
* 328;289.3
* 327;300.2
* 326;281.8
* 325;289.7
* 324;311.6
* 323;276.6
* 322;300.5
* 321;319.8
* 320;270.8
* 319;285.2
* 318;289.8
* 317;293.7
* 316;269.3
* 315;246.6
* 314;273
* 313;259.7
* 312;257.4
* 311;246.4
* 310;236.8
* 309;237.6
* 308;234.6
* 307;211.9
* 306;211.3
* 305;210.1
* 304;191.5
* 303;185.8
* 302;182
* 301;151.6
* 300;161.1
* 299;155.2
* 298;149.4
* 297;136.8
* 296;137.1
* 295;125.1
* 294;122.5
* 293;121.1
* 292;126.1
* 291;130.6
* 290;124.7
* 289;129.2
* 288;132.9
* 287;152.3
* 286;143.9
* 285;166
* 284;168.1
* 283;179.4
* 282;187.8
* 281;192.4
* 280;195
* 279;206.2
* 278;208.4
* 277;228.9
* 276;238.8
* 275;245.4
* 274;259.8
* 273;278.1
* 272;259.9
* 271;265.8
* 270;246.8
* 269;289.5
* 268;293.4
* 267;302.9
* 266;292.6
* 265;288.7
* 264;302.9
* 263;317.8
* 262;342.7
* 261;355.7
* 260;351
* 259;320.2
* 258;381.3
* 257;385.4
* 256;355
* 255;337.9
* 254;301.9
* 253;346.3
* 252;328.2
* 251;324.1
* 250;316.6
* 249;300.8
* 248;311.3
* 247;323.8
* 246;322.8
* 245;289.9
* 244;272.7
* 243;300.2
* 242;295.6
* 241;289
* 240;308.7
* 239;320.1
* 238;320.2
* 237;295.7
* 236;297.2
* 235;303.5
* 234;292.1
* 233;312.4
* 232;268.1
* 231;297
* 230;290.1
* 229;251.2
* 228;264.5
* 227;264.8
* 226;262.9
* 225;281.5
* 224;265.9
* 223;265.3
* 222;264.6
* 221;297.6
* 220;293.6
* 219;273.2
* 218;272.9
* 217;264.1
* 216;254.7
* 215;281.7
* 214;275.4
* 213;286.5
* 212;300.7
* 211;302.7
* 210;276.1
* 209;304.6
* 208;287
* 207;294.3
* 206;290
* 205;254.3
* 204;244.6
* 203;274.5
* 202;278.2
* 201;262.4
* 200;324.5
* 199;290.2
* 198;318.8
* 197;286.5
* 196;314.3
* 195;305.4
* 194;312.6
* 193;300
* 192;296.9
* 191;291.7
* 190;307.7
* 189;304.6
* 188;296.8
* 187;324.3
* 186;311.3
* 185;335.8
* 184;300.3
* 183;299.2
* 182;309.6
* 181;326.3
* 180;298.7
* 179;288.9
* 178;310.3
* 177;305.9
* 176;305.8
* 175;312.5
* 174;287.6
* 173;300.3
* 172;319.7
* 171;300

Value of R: -0.20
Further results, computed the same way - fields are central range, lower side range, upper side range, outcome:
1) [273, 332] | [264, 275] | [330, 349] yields 0.32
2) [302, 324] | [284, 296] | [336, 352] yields -0.19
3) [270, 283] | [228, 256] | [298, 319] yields 0.15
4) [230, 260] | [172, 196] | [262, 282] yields -0.15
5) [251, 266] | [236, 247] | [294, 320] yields -0.20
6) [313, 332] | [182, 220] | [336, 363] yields 0.10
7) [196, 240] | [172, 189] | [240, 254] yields 0.09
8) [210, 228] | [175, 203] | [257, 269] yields 0.13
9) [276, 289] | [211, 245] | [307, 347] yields 0.50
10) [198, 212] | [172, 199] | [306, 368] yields 0.07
